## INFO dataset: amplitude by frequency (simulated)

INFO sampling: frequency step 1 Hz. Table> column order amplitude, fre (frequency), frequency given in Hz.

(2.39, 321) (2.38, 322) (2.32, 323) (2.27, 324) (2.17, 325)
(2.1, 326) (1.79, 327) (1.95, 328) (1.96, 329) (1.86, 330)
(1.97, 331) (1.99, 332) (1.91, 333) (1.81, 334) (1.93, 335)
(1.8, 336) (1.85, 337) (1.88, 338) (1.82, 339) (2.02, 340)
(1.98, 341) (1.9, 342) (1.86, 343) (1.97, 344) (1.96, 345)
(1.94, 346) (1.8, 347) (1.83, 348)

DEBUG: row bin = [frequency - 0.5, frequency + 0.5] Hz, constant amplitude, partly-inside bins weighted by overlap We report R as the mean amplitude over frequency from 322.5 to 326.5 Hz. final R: 2.21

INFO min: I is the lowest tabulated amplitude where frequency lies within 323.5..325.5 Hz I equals 2.17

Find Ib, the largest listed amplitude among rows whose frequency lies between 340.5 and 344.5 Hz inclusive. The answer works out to 1.98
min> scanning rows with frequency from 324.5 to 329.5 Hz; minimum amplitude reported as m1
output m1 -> 1.79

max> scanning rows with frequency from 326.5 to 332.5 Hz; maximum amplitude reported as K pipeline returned 1.99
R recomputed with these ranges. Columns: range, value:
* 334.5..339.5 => 1.86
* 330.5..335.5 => 1.92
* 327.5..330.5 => 1.92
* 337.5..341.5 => 1.92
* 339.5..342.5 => 1.97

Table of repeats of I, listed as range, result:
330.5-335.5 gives 1.81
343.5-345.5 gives 1.96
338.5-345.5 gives 1.82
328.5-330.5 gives 1.86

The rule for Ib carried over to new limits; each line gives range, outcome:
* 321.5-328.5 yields 2.38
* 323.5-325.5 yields 2.27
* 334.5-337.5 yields 1.93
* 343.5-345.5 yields 1.97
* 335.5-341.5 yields 2.02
